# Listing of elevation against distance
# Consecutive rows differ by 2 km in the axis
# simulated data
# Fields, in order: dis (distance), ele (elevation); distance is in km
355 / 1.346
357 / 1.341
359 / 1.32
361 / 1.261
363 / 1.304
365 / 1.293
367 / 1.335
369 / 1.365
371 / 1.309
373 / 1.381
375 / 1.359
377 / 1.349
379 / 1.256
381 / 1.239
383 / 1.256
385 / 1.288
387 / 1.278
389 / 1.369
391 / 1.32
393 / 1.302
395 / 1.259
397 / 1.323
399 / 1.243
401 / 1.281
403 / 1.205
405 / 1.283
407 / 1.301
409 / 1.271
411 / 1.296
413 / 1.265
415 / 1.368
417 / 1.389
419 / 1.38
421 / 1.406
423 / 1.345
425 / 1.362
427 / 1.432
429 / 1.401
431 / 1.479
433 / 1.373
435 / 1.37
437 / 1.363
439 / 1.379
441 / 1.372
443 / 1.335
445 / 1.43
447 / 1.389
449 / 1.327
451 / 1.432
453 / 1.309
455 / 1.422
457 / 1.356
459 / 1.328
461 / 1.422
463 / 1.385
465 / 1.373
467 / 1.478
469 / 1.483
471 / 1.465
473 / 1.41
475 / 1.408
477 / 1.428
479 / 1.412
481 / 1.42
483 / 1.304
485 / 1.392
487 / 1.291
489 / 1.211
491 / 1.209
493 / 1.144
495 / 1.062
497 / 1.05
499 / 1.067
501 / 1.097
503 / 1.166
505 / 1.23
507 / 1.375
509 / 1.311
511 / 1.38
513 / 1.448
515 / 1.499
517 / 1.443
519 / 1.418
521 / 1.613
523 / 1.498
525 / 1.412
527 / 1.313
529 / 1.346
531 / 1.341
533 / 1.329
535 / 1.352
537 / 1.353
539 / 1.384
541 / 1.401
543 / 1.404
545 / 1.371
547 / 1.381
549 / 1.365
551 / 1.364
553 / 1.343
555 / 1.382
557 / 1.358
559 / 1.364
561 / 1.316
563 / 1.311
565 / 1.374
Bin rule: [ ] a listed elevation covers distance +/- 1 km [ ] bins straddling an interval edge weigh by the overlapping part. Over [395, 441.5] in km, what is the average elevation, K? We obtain 1.34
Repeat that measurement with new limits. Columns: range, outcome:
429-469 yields 1.39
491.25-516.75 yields 1.24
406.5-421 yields 1.33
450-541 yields 1.35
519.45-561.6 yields 1.38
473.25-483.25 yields 1.4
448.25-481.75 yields 1.4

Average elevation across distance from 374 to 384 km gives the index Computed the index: 1.29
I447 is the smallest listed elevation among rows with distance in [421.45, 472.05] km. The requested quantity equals 1.309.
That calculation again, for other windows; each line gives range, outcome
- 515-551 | 1.313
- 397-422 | 1.205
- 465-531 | 1.05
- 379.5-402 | 1.239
